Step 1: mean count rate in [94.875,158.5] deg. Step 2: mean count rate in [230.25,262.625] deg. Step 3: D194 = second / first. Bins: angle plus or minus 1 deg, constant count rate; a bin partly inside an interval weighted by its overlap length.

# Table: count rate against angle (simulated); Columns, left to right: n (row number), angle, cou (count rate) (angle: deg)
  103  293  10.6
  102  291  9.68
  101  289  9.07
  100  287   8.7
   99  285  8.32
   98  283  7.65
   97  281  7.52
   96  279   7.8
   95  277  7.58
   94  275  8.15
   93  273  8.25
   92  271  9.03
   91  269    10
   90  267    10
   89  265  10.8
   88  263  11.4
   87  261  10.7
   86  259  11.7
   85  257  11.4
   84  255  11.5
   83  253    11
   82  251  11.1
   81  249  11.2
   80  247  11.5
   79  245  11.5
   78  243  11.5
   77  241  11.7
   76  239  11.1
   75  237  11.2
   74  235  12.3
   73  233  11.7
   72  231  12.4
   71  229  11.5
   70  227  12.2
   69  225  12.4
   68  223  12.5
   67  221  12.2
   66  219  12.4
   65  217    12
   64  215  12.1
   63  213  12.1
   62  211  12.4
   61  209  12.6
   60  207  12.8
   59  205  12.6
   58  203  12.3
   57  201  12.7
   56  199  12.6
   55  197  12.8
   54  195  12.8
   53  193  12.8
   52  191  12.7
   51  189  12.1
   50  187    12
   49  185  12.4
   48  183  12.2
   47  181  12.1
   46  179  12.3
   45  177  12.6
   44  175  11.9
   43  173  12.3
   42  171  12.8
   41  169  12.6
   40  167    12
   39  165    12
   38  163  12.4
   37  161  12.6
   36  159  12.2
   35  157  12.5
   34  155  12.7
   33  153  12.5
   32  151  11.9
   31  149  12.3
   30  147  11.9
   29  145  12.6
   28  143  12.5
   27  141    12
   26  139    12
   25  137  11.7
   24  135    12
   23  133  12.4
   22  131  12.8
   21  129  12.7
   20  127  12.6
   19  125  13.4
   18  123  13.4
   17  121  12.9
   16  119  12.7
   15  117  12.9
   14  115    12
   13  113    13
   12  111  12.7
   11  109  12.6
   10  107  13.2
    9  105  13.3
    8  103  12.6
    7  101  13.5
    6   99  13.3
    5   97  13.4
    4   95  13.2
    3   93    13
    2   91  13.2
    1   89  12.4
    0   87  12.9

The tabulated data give 0.9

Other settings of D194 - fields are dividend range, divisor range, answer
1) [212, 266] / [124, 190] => 0.95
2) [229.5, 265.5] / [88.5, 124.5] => 0.88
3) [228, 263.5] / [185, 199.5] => 0.92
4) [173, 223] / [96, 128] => 0.96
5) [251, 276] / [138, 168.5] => 0.84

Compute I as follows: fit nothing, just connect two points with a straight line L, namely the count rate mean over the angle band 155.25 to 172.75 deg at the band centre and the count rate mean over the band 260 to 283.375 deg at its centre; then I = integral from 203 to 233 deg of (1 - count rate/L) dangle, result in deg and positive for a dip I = -4.3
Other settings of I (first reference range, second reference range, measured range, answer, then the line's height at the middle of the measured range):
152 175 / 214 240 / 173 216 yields -0.8 deg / 12.2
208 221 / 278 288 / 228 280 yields -4.6 deg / 9.8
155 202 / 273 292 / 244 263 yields -3.8 deg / 9.43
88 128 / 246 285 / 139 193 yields -2.3 deg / 11.8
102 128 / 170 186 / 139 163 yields 0.4 deg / 12.6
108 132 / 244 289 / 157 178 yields -0.9 deg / 11.8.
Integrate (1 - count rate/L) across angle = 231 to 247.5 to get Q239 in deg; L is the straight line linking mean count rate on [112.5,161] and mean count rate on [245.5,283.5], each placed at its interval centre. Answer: -1.8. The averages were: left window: 12.5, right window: 9.96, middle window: 11.6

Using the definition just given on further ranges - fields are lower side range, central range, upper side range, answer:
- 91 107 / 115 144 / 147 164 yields 0.43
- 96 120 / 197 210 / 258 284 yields -2.20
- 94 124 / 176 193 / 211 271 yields -0.25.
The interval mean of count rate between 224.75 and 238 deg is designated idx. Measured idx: 11.9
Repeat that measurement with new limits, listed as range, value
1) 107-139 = 12.6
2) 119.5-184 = 12.4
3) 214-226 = 12.3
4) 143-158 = 12.4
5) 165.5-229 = 12.4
